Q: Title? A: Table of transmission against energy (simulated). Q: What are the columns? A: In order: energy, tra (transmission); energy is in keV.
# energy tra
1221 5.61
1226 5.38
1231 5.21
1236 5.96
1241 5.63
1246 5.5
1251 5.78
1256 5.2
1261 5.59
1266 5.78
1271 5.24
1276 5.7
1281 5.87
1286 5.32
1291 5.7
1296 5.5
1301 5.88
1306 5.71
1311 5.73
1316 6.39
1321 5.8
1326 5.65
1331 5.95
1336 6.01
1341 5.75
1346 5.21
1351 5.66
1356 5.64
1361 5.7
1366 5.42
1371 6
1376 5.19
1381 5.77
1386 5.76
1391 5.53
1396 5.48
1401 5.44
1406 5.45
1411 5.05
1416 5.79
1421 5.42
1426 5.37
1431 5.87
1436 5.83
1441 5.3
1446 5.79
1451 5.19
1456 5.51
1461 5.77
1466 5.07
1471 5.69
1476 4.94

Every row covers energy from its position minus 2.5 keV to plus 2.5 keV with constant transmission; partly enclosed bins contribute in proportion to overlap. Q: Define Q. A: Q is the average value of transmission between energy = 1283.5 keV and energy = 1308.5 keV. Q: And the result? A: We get 5.62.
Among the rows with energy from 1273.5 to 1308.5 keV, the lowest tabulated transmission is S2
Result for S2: 5.32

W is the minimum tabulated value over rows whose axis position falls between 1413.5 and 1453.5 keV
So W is 5.19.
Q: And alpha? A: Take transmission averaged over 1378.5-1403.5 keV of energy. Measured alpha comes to 5.6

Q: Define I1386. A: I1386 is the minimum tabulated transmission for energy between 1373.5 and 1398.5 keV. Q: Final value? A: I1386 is 5.19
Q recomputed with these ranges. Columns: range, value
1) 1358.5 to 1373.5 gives 5.71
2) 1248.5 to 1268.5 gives 5.59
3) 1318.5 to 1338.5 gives 5.85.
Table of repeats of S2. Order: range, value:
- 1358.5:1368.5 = 5.42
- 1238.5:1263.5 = 5.2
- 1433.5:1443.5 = 5.3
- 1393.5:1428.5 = 5.05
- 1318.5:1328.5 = 5.65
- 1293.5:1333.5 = 5.5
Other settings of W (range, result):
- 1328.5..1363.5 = 5.21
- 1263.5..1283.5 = 5.24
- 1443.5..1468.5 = 5.07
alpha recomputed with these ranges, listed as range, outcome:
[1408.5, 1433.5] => 5.5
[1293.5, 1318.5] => 5.84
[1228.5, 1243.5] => 5.6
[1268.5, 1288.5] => 5.53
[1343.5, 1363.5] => 5.55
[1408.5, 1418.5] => 5.42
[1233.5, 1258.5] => 5.61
